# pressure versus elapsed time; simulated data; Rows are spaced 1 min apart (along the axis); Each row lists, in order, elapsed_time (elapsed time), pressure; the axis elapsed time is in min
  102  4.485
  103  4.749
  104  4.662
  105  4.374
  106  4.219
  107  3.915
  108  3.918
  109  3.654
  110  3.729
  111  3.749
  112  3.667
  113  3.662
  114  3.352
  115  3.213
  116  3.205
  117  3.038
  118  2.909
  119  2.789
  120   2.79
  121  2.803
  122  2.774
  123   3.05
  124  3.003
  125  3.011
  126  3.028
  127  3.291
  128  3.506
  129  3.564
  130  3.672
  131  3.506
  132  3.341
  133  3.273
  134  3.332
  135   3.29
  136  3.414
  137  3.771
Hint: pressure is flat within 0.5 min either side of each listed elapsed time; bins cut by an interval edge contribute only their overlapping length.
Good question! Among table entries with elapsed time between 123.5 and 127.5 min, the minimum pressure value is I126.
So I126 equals 3.003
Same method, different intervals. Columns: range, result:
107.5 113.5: 3.654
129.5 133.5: 3.273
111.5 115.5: 3.213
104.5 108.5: 3.915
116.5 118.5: 2.909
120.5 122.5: 2.774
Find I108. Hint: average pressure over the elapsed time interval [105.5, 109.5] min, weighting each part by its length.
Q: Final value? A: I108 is 3.93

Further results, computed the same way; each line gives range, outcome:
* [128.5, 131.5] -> 3.58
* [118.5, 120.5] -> 2.79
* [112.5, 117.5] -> 3.29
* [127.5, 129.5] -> 3.54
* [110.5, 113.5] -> 3.69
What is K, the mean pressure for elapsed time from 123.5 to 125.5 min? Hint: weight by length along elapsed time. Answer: 3.01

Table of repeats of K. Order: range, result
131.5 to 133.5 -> 3.31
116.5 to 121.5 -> 2.87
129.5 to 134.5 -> 3.42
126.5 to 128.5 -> 3.4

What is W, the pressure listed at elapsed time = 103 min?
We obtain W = 4.749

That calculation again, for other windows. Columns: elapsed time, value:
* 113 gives 3.662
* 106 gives 4.219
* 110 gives 3.729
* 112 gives 3.667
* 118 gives 2.909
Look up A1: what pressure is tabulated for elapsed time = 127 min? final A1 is 3.291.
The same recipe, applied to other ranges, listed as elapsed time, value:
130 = 3.672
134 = 3.332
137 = 3.771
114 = 3.352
